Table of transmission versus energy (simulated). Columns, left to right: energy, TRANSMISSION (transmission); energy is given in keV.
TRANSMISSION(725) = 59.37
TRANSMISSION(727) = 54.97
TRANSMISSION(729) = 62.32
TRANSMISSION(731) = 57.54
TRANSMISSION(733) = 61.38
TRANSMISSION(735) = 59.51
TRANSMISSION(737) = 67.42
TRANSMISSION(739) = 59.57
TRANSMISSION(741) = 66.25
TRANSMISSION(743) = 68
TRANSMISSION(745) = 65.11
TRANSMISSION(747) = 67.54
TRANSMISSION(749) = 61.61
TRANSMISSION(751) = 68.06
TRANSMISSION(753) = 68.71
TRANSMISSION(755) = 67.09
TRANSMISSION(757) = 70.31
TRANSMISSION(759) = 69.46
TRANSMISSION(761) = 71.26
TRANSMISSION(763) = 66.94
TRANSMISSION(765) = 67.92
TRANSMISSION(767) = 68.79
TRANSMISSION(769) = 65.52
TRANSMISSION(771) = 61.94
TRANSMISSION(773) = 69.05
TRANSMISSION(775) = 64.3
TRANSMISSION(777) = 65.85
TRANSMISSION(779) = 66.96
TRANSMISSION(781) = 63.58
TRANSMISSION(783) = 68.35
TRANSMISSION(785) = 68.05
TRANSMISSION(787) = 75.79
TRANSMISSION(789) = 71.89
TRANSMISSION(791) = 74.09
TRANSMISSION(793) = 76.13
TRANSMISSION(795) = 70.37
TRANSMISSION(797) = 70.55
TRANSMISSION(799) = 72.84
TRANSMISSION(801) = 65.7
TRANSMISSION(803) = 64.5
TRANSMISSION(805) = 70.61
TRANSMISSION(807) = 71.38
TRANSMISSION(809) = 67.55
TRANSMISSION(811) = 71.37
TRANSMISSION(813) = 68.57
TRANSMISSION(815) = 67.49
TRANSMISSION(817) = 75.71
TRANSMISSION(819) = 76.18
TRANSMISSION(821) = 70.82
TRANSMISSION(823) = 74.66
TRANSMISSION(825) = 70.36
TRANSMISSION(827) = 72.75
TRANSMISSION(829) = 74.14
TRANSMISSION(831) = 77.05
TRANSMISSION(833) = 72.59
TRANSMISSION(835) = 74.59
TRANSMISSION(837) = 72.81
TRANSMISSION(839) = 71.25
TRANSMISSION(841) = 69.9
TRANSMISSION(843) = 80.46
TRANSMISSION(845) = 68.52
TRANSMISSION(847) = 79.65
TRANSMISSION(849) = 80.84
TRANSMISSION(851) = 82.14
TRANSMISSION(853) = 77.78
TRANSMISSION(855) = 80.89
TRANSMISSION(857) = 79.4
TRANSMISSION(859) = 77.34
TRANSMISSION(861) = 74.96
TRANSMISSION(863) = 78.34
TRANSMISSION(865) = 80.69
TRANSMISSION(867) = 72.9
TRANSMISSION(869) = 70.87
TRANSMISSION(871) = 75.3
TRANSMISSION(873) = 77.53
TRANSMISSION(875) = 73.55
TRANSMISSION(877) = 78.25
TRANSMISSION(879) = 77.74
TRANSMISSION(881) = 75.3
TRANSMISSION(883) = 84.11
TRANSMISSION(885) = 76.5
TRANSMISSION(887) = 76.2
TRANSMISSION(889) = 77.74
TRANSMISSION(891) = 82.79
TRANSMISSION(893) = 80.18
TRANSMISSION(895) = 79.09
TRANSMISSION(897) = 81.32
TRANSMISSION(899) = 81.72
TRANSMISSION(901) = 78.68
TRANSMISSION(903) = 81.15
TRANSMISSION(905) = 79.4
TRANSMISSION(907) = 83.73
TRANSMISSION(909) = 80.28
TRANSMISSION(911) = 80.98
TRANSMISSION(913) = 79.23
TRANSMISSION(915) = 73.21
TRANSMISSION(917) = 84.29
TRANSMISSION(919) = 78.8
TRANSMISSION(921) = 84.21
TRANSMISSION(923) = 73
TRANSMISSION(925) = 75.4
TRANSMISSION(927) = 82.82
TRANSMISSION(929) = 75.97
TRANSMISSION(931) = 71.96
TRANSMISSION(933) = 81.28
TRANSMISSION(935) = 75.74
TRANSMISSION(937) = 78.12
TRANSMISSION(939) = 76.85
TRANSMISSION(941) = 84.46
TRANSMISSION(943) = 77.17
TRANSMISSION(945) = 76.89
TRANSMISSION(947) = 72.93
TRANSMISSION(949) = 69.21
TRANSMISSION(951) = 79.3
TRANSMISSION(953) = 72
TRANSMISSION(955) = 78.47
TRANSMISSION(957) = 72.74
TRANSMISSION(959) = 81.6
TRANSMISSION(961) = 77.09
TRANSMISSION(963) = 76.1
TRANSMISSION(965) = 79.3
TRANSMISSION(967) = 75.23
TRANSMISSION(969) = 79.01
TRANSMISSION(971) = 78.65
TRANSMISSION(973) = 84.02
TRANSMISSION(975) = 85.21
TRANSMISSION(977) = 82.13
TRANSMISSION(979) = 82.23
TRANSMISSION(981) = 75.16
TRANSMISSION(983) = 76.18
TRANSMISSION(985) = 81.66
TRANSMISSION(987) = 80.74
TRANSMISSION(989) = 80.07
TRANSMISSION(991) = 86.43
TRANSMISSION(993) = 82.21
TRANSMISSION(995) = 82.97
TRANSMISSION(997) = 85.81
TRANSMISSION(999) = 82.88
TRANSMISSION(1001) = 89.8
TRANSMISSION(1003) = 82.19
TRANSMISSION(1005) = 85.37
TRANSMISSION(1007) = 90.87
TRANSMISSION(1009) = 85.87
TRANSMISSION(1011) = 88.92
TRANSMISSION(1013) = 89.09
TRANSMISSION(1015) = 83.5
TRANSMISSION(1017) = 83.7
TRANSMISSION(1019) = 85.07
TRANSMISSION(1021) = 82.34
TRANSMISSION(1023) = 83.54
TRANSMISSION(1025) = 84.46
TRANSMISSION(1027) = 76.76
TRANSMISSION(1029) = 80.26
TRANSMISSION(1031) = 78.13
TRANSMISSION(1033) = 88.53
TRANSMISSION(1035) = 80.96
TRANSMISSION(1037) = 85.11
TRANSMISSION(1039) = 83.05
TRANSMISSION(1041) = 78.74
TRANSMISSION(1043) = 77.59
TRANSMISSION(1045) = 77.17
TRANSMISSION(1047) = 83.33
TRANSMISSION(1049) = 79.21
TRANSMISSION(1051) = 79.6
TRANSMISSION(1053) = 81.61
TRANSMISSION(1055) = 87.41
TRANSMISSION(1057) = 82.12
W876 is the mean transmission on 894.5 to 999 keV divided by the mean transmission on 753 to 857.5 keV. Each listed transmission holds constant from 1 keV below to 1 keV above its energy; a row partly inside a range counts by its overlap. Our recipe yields 1.1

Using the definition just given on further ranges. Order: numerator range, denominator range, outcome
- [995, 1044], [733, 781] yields 1.27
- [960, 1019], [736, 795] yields 1.22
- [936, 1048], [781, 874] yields 1.10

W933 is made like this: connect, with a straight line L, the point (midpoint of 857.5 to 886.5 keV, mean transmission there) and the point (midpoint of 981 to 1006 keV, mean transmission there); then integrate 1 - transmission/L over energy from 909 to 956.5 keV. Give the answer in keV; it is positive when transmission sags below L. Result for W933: 1.31 keV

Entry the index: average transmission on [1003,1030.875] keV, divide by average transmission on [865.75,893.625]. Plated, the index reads 1.1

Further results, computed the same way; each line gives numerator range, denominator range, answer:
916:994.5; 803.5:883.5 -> 1.05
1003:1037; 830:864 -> 1.10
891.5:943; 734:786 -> 1.19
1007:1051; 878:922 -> 1.04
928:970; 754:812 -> 1.11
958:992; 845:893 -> 1.03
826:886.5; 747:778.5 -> 1.14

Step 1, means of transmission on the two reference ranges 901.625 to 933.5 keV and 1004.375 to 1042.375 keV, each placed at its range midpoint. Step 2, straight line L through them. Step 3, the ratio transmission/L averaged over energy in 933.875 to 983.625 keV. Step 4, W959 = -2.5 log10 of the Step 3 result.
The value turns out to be 0.04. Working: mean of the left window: 79.1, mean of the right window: 83.8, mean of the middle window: 77.9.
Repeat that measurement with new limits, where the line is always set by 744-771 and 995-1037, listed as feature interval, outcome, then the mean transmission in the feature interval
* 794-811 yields 0.016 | 69.3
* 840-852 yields -0.054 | 76.9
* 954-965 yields 0.045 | 77.4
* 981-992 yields 0.026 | 80.5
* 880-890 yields -0.031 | 78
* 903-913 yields -0.050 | 80.9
